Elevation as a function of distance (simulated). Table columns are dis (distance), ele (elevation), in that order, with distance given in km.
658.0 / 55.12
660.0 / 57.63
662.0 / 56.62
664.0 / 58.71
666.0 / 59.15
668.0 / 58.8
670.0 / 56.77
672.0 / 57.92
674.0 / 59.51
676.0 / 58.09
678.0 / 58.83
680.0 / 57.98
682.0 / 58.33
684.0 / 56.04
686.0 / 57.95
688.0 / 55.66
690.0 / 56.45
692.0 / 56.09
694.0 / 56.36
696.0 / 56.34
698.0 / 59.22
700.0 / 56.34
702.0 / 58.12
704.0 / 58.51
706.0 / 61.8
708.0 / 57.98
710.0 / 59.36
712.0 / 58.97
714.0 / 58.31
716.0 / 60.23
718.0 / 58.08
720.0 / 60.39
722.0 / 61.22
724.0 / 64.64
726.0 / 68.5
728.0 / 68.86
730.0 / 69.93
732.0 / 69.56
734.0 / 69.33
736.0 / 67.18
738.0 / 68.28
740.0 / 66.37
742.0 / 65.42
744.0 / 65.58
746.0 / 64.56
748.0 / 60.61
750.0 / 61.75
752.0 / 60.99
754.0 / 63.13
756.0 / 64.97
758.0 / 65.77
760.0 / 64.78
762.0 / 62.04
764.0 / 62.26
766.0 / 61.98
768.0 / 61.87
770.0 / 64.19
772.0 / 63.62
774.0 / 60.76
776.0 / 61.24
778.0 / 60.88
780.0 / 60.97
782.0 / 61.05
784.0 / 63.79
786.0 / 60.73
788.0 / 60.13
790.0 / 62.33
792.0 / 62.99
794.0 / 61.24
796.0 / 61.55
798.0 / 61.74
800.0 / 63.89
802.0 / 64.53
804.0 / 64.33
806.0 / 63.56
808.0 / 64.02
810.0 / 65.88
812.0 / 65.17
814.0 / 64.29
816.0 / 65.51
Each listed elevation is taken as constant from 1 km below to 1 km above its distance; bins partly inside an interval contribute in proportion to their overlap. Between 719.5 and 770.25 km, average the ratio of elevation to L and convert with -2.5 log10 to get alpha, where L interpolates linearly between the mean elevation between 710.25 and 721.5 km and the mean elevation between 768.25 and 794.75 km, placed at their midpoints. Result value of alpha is -0.08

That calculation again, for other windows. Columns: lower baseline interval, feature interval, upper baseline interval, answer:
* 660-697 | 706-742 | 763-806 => -0.08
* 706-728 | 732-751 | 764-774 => -0.06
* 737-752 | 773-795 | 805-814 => 0.05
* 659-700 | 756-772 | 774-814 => -0.04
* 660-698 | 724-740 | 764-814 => -0.14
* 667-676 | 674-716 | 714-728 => 0.04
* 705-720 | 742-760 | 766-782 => -0.05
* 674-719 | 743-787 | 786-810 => -0.02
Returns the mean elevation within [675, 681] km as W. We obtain 58.3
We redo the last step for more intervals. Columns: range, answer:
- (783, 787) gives 62.3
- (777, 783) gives 61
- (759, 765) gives 63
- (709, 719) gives 59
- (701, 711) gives 59.2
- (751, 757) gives 63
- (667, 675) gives 58.2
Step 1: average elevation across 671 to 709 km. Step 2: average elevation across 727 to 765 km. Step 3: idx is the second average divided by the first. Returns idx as 1.13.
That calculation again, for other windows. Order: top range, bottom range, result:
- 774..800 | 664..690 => 1.06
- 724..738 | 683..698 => 1.21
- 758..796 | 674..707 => 1.08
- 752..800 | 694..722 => 1.06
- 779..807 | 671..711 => 1.08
